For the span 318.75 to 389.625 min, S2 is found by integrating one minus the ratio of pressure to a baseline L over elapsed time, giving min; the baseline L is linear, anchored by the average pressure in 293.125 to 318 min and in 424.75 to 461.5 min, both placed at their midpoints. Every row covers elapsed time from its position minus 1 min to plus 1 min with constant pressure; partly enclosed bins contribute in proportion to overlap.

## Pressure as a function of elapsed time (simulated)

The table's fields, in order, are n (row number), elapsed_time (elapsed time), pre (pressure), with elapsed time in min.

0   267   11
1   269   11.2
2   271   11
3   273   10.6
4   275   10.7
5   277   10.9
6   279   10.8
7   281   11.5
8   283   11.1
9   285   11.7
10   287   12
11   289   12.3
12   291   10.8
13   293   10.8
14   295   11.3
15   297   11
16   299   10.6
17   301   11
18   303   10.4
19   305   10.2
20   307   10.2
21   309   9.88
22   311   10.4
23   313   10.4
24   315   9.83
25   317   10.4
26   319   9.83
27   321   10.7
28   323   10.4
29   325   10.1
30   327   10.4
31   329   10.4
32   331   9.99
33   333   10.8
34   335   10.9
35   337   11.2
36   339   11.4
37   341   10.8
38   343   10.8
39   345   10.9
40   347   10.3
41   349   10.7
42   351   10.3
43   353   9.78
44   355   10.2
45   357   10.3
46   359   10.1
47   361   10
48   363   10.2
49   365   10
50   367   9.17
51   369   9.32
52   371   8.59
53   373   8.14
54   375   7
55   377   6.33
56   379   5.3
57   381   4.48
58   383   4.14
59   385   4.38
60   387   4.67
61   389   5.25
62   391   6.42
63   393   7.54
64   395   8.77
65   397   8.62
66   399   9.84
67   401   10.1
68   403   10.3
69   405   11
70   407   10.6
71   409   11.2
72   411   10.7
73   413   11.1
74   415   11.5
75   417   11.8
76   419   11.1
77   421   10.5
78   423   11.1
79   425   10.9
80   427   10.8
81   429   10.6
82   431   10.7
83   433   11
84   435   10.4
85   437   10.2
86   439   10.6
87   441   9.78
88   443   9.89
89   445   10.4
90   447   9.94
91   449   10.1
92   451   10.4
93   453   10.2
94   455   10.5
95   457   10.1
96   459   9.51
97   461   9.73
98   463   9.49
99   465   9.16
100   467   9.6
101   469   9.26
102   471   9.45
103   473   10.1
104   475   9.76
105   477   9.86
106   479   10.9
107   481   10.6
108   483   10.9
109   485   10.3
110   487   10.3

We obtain 9.0 min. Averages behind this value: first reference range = 10.5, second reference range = 10.3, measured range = 9.1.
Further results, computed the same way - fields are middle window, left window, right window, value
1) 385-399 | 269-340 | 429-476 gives 4.6 min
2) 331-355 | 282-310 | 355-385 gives -4.2 min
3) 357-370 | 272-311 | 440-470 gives 0.8 min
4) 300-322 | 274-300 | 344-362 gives 1.2 min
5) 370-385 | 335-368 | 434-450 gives 6.1 min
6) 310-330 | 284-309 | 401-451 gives 1.2 min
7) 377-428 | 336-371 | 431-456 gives 7.2 min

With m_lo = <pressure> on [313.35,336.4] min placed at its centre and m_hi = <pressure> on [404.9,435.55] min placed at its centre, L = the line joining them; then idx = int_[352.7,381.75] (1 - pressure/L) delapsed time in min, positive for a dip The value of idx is 5.5 min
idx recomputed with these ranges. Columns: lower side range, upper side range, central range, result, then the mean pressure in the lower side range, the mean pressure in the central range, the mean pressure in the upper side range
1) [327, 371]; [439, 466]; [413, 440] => -2.2 min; 10.3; 10.9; 9.96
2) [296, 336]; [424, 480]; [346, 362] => 0.2 min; 10.4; 10.2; 10.1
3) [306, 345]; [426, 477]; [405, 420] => -1.4 min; 10.5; 11.1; 10.1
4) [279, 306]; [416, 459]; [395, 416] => 0.4 min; 11.1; 10.4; 10.5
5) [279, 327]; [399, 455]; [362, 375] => 2.0 min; 10.7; 9.06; 10.6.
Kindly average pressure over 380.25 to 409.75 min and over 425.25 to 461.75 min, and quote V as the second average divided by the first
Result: 1.32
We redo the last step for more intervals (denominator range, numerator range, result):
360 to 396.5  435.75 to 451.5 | 1.41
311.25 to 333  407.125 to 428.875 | 1.07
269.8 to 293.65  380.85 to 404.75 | 0.65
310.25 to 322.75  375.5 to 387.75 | 0.48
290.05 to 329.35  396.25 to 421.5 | 1.02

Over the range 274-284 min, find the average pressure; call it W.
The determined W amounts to 11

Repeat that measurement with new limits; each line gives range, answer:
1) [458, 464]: 9.58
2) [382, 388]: 4.4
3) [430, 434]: 10.8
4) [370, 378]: 7.52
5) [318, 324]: 10.3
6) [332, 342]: 11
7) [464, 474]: 9.51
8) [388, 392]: 5.83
